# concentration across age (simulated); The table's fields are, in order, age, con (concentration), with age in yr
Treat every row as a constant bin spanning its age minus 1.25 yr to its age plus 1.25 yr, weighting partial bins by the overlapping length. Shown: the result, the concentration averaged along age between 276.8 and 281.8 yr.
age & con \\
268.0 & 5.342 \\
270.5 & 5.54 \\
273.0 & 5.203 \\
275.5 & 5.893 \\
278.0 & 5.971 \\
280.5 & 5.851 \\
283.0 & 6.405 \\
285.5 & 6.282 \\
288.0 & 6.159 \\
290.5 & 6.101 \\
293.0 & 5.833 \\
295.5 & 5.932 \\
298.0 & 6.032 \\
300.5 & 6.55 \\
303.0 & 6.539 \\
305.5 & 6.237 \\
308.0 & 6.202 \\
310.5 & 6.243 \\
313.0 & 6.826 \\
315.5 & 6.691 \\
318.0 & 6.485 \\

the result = 5.92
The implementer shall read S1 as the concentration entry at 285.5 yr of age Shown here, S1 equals 6.282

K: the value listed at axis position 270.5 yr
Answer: 5.54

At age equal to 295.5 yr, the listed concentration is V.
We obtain 5.932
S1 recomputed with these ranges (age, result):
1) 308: 6.202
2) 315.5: 6.691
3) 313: 6.826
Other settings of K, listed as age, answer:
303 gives 6.539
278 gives 5.971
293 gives 5.833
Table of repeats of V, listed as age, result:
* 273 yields 5.203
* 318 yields 6.485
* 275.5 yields 5.893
